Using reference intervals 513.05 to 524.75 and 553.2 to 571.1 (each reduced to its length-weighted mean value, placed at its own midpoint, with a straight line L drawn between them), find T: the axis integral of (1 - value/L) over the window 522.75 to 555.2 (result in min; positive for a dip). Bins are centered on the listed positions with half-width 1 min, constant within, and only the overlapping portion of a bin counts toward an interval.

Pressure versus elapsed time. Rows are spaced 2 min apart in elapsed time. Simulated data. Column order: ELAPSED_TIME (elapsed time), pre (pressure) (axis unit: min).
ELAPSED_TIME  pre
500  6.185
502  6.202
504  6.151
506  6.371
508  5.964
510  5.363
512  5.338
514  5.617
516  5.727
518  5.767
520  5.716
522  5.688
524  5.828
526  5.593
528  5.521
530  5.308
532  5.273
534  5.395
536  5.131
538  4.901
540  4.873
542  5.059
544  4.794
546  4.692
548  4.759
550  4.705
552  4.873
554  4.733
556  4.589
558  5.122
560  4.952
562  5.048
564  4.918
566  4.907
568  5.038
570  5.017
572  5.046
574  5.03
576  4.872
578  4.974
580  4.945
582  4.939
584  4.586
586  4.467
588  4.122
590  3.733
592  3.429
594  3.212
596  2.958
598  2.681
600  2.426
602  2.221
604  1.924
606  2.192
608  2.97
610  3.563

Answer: 1.6 min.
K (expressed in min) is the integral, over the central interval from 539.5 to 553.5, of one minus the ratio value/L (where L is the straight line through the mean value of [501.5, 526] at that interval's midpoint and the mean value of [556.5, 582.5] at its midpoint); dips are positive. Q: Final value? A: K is 1.3 min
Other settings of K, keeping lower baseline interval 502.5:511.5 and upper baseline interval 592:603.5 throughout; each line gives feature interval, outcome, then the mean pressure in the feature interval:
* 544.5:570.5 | -4.65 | 4.87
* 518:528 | -0.60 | 5.69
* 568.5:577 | -3.24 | 4.99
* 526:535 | -0.51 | 5.4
